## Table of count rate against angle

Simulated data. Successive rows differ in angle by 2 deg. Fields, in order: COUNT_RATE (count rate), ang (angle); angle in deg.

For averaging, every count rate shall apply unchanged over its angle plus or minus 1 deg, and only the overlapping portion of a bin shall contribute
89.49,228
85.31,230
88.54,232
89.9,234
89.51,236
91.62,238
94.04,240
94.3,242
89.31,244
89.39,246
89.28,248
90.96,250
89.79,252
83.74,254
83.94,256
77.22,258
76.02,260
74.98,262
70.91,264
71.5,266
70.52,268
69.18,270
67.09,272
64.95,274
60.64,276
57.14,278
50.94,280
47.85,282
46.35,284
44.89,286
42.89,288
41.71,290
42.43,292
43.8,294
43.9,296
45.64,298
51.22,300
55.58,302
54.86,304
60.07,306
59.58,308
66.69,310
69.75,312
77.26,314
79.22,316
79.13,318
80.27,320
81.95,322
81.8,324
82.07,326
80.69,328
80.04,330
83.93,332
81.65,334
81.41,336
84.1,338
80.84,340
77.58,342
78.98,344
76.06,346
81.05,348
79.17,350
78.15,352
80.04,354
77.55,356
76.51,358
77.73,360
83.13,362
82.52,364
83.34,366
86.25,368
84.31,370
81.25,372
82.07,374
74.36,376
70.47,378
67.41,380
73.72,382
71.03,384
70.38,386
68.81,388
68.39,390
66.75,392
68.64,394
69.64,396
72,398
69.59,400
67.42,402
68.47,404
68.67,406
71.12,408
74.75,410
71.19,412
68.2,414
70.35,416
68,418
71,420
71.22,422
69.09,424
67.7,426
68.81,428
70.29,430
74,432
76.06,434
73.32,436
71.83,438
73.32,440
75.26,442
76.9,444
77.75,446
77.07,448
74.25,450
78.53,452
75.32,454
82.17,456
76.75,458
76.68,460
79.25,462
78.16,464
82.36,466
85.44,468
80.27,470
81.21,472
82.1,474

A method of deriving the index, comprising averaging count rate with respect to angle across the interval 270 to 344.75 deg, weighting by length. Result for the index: 65.1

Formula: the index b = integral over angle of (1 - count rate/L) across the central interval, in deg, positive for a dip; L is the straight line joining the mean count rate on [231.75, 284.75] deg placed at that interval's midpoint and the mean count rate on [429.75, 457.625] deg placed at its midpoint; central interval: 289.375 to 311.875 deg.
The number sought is 7.1 deg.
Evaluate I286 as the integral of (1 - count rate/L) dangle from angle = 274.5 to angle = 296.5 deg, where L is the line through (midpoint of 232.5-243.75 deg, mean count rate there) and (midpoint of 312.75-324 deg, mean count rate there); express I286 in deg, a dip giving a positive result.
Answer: 9.5 deg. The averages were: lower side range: 91.6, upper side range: 79.5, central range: 48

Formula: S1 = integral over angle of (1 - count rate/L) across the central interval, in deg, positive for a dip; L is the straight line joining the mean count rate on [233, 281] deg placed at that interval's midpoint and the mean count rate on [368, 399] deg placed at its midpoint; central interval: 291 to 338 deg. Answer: 4.74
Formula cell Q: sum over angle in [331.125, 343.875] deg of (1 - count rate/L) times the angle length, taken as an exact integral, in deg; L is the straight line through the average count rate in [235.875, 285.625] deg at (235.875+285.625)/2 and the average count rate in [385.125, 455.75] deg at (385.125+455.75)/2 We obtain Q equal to -1.4 deg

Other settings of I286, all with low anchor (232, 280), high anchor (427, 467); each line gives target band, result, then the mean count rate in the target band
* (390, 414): 2.2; 69.7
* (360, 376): -1.0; 82.4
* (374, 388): 1.0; 71.8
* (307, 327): 0.6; 75.8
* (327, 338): -0.5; 81.8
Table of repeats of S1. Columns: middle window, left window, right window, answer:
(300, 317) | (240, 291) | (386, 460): 1.5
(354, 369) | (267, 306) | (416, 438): -4.4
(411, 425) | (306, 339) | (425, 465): 1.1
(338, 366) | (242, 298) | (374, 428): -4.4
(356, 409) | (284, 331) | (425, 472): -3.3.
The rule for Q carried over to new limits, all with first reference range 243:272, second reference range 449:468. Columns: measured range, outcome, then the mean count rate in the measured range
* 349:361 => 0.2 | 78.2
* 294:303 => 3.5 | 48.5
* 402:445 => 4.1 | 71.3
